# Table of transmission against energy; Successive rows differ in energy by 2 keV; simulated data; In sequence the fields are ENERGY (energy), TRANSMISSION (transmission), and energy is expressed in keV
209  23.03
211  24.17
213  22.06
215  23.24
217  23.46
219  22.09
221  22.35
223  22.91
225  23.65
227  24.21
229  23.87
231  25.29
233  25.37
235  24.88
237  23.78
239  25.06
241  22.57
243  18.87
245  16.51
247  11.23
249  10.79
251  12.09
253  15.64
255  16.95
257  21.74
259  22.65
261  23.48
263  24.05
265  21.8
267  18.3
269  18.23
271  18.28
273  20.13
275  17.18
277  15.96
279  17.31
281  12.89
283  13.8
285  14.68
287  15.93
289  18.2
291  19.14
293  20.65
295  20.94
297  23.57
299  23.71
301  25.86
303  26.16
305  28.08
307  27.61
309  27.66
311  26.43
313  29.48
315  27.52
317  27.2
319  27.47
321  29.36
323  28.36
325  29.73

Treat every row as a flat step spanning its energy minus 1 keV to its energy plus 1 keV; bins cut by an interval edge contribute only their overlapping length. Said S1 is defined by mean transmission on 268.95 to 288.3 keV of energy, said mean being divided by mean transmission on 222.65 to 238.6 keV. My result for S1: 0.67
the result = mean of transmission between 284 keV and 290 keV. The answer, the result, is 16.3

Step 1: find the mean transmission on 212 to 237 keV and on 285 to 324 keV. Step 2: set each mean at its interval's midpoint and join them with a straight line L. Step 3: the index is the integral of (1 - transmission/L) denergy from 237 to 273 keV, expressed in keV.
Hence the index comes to 7.7 keV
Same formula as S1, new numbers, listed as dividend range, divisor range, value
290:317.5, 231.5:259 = 1.32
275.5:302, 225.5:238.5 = 0.76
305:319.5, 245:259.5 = 1.76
